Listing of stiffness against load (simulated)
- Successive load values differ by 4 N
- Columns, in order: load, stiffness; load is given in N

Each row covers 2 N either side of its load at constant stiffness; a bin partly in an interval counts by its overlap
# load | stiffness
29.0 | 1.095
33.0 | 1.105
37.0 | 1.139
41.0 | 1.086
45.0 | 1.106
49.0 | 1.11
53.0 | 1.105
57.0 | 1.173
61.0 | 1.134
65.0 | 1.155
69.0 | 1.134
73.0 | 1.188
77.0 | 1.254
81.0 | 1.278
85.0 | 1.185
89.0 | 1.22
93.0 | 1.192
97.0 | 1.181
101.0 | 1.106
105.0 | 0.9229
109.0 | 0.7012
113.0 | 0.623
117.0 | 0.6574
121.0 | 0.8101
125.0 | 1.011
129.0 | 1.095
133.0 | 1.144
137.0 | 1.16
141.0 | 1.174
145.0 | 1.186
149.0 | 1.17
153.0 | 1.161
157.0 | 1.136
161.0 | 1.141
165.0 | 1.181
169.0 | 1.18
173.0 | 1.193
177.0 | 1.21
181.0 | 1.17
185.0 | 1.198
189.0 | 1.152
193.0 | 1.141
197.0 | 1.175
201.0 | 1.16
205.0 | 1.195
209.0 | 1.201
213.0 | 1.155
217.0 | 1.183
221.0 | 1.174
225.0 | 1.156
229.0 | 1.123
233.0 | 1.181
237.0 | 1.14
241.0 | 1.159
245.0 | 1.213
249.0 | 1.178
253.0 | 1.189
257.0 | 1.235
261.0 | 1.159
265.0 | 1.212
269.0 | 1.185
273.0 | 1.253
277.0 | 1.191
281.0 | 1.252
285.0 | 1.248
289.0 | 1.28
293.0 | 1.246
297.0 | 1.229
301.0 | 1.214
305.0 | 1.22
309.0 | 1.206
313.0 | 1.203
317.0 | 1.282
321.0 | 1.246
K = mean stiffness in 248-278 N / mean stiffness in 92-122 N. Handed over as 1.3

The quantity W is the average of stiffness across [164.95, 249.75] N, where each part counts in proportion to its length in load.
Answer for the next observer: 1.17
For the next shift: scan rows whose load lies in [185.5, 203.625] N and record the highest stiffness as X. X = 1.175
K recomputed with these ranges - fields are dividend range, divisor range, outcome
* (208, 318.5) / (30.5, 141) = 1.12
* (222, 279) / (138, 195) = 1.01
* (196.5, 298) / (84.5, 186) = 1.11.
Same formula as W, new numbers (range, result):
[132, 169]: 1.16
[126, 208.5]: 1.16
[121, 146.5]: 1.1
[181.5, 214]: 1.17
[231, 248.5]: 1.17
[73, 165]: 1.07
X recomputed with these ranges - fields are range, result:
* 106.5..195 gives 1.21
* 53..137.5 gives 1.278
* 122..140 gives 1.16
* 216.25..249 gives 1.213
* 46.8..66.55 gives 1.173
